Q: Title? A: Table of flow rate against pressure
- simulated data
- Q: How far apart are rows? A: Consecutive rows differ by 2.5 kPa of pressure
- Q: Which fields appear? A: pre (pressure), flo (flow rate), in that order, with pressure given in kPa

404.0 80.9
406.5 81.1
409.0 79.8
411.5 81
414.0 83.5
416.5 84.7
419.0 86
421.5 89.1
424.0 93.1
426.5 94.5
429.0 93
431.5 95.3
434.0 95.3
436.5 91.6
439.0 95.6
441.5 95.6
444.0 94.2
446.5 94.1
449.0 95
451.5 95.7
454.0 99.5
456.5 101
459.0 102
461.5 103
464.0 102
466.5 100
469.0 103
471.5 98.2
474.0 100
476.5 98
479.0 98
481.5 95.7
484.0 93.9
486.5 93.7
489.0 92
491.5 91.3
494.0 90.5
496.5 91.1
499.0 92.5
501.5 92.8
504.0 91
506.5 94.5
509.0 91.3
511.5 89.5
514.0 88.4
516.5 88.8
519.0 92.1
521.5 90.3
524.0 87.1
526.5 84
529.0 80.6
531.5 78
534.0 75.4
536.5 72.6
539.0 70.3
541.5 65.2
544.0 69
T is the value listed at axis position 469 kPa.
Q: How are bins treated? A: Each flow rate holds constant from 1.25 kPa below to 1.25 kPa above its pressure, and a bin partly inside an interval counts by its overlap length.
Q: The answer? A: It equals 103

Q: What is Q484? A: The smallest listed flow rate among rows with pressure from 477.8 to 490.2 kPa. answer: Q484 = 92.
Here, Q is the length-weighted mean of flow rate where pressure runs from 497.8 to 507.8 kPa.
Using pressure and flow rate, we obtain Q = 92.7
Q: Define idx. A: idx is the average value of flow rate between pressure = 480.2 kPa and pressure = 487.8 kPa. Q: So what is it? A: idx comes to 94.4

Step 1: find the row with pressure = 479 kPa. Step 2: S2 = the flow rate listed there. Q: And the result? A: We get 98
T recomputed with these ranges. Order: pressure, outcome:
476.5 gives 98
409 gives 79.8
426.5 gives 94.5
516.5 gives 88.8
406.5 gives 81.1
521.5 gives 90.3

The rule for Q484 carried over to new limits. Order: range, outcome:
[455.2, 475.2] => 98.2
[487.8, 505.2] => 90.5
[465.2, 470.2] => 100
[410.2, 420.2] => 81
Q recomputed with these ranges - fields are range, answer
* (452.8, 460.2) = 101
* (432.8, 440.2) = 94.1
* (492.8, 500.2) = 91.4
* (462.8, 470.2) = 102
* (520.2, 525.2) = 88.7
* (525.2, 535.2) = 79.6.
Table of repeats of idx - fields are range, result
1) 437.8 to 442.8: 95.6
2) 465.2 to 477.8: 99.8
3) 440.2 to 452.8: 94.9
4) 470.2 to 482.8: 98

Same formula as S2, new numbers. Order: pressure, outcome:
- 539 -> 70.3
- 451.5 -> 95.7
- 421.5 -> 89.1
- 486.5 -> 93.7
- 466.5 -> 100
